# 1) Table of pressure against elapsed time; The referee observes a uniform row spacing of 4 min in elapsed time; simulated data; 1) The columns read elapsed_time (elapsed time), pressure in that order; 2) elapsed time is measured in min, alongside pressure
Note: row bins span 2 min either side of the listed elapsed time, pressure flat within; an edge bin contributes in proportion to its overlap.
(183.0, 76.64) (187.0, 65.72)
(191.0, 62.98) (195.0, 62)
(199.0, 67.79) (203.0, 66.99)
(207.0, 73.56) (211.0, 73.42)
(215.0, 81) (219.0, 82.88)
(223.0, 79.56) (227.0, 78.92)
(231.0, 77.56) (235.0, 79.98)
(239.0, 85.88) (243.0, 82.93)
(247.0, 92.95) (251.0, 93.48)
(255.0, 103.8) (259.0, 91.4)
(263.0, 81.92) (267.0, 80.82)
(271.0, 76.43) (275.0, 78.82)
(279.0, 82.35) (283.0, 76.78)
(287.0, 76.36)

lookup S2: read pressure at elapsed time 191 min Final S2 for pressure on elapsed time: 62.98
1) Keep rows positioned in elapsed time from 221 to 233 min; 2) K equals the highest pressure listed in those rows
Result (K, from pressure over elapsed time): 79.56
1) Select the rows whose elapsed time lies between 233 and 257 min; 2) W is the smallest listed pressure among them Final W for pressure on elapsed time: 79.98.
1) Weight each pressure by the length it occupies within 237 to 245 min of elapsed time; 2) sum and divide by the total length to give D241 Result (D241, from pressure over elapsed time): 84.4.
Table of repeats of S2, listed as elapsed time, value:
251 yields 93.48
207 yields 73.56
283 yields 76.78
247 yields 92.95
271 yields 76.43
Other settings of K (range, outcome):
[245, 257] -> 103.8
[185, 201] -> 67.79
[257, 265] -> 91.4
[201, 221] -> 82.88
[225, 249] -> 92.95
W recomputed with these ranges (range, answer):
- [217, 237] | 77.56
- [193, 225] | 62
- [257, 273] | 76.43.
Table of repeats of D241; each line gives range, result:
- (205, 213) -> 73.5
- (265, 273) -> 78.6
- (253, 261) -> 97.6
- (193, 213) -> 68.8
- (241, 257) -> 93.3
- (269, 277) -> 77.6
